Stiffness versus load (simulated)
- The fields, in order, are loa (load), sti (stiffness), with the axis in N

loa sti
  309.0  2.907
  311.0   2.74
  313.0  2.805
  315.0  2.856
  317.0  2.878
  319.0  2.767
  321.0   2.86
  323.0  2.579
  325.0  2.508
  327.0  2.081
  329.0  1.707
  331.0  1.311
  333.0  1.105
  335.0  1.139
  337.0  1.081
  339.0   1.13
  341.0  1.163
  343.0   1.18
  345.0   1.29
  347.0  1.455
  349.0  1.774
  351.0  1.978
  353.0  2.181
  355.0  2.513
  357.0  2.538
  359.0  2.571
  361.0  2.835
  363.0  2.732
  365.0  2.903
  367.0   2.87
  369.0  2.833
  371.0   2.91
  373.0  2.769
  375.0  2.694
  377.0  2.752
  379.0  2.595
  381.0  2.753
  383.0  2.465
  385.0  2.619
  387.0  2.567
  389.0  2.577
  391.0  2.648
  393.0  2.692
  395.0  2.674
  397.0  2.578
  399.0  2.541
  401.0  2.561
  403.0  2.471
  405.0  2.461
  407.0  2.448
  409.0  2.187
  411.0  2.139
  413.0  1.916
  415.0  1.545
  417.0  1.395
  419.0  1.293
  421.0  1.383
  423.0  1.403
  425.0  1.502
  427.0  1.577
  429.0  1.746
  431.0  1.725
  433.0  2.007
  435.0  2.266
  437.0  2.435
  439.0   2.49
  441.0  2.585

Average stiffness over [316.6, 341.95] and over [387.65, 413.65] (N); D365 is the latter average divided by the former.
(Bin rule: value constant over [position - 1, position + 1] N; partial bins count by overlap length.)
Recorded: 1.3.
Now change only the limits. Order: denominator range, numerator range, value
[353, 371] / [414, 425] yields 0.52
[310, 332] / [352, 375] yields 1.09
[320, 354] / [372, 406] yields 1.56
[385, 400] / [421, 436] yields 0.66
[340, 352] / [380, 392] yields 1.77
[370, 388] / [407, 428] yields 0.62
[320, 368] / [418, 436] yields 0.84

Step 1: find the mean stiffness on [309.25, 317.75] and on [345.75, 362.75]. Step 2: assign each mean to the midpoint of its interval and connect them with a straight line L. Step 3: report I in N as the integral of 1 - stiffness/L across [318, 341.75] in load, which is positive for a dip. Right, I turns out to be 7.5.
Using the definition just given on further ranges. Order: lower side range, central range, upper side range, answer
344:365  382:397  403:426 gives -4.7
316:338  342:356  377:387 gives 3.0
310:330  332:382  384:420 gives 5.9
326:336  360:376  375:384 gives -3.1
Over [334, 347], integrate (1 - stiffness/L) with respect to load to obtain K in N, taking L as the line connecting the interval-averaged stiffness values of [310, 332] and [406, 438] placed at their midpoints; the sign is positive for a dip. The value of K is 6.39 N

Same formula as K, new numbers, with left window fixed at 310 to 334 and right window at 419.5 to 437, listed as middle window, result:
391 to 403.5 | -4.5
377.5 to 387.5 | -3.1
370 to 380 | -3.4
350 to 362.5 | -1.7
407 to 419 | -0.1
